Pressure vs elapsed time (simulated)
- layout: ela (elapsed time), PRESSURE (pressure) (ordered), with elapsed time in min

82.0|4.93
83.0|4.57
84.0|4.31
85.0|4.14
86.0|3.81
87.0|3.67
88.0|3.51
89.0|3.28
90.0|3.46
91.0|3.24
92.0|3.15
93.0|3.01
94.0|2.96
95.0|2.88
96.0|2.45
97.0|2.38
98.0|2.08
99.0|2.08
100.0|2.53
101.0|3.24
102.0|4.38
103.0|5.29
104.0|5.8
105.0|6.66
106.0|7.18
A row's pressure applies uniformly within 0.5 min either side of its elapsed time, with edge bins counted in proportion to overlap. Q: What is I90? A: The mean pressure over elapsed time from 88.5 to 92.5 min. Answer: 3.28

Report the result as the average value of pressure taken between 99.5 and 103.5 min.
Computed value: 3.86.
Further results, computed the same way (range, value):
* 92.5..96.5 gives 2.82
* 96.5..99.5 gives 2.18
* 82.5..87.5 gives 4.1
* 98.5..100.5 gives 2.3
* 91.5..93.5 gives 3.08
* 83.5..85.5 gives 4.22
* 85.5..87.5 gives 3.74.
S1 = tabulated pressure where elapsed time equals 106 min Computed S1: 7.18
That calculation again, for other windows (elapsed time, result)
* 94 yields 2.96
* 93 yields 3.01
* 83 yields 4.57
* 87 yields 3.67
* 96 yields 2.45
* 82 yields 4.93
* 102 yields 4.38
